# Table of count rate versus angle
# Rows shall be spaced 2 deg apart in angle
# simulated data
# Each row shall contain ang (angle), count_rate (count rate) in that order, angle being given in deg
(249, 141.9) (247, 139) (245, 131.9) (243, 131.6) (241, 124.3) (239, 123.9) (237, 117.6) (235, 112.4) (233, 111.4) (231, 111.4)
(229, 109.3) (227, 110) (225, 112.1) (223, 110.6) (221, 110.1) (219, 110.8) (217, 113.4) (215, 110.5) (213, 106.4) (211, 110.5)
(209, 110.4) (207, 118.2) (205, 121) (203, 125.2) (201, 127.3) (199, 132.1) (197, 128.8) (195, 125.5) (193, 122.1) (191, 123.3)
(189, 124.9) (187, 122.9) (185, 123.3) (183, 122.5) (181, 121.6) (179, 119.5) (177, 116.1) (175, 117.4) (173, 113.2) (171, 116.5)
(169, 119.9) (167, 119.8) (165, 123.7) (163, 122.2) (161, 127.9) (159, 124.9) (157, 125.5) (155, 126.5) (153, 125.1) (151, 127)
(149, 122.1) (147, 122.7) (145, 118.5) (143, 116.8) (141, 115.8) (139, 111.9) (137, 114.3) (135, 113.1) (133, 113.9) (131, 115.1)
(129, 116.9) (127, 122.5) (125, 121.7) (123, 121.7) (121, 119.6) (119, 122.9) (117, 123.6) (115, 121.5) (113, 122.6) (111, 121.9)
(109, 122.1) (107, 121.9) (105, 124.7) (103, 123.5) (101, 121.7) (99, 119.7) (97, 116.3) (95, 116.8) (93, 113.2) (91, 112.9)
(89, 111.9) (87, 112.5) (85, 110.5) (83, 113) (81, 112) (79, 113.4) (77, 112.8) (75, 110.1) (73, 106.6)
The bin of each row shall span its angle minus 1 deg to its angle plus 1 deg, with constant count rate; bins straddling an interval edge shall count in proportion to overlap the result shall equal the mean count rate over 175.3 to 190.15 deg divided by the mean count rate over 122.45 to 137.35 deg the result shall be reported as 1.0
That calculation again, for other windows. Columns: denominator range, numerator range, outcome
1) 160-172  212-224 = 0.91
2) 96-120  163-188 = 0.98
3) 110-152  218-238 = 0.93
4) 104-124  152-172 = 1.01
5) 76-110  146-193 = 1.05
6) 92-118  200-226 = 0.95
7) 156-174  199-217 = 0.96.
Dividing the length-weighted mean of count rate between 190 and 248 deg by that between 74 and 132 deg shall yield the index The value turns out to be 1.0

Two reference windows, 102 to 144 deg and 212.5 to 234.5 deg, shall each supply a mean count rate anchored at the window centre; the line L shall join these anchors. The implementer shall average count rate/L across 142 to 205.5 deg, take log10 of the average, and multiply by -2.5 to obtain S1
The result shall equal -0.07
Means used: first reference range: 119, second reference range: 111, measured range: 123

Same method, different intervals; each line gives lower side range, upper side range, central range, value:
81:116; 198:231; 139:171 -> -0.052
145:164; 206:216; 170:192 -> -0.017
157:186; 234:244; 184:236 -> 0.040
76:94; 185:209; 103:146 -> -0.026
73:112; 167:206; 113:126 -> -0.037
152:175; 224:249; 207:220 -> 0.094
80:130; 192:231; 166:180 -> -0.002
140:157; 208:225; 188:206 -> -0.107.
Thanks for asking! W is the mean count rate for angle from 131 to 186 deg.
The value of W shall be 120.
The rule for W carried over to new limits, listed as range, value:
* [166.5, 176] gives 117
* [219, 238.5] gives 112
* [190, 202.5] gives 126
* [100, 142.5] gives 120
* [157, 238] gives 118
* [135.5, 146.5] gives 116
